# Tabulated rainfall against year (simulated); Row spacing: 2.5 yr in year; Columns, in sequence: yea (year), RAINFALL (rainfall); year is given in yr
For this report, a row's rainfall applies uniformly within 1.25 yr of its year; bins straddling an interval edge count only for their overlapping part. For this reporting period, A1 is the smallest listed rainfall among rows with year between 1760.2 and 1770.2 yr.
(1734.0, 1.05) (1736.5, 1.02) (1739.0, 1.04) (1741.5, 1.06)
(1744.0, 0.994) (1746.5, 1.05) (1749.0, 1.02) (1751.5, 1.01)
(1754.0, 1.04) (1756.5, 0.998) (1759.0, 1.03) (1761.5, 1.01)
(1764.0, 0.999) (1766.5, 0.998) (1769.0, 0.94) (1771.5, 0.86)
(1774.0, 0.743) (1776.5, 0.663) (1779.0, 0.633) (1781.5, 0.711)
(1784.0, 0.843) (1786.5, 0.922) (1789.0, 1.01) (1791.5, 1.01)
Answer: 0.94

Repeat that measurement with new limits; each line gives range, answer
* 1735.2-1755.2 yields 0.994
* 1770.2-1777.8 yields 0.663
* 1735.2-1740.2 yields 1.02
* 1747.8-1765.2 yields 0.998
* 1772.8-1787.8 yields 0.633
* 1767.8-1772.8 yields 0.86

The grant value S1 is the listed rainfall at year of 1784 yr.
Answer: 0.843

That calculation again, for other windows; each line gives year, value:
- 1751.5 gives 1.01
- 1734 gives 1.05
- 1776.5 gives 0.663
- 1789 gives 1.01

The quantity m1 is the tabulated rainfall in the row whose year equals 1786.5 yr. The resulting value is 0.922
